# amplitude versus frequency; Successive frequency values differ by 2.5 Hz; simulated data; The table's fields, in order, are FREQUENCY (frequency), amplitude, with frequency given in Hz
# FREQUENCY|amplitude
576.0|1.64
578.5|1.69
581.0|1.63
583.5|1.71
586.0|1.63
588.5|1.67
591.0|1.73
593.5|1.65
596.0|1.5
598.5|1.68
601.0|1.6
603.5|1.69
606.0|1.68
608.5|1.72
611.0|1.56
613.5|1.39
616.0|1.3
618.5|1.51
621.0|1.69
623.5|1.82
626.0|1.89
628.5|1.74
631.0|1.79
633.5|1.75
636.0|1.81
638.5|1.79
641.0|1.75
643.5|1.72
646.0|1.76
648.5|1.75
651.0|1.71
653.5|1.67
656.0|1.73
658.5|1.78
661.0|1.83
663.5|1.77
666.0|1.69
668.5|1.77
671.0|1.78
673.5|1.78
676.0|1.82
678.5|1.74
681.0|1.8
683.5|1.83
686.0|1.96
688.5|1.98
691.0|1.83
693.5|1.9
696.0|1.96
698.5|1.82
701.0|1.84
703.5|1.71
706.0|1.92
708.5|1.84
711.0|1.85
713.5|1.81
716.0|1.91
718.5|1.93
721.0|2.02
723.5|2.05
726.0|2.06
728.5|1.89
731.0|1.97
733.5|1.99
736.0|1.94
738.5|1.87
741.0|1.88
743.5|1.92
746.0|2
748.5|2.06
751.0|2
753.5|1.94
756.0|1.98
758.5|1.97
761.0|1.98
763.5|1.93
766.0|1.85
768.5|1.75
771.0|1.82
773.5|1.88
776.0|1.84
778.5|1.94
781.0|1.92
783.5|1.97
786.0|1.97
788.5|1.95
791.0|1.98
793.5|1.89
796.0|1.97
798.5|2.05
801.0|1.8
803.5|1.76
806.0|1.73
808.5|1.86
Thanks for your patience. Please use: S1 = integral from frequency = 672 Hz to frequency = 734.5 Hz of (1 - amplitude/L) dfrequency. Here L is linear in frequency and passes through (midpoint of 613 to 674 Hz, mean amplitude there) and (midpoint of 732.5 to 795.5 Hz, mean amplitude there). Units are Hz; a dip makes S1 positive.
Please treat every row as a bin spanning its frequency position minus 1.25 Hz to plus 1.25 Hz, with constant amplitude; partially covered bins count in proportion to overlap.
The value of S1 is -2.1 Hz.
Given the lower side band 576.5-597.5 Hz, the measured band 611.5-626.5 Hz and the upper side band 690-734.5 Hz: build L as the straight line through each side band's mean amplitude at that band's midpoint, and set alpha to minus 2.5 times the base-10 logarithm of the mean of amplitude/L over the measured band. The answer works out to 0.09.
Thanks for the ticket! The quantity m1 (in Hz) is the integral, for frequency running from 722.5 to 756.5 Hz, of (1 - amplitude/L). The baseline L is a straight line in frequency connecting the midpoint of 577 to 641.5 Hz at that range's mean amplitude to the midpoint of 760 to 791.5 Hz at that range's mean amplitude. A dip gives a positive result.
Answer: -2.1 Hz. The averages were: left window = 1.67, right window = 1.9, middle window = 1.97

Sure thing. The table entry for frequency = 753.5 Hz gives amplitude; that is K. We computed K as 1.94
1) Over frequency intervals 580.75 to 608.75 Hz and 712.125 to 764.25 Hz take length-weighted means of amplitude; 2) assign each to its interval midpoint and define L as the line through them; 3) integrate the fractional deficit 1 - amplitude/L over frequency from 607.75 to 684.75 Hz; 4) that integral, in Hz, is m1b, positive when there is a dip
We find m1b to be 1.8 Hz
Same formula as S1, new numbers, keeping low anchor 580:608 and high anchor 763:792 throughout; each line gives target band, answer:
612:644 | 0.2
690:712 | -0.7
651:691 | -0.8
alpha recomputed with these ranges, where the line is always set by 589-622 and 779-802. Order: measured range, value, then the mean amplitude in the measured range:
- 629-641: -0.08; 1.78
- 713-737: -0.08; 1.96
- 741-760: -0.06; 1.97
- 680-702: -0.07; 1.88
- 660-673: -0.04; 1.77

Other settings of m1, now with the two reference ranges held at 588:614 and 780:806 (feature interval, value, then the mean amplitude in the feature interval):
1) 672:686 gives -0.50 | 1.81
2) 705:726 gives -1.44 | 1.92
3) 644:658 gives -0.18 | 1.73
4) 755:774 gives -0.21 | 1.89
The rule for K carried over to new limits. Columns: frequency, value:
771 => 1.82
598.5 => 1.68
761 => 1.98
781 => 1.92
